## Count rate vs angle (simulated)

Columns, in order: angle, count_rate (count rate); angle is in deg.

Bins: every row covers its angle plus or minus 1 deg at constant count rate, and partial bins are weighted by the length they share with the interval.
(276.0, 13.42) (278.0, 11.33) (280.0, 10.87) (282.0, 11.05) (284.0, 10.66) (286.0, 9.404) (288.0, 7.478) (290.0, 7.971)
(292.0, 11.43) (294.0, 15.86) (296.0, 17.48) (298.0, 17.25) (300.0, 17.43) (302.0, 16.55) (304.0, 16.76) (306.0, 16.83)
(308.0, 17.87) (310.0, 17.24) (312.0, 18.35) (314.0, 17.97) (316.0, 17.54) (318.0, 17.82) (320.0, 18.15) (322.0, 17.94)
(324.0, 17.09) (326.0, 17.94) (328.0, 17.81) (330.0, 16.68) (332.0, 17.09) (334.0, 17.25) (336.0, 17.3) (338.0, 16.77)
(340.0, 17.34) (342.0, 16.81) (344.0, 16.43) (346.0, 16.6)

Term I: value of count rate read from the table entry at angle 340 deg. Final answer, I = 17.34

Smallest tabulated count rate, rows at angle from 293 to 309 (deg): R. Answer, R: 15.86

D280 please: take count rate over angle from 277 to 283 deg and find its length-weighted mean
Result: 11.1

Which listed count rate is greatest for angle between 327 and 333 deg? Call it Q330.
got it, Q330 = 17.81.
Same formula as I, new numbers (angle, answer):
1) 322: 17.94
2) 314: 17.97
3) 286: 9.404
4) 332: 17.09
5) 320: 18.15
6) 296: 17.48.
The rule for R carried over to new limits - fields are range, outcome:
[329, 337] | 16.68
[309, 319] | 17.24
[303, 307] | 16.76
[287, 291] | 7.478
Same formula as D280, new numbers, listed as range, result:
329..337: 17.1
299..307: 16.9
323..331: 17.4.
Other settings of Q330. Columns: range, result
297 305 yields 17.43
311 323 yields 18.35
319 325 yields 18.15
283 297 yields 17.48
